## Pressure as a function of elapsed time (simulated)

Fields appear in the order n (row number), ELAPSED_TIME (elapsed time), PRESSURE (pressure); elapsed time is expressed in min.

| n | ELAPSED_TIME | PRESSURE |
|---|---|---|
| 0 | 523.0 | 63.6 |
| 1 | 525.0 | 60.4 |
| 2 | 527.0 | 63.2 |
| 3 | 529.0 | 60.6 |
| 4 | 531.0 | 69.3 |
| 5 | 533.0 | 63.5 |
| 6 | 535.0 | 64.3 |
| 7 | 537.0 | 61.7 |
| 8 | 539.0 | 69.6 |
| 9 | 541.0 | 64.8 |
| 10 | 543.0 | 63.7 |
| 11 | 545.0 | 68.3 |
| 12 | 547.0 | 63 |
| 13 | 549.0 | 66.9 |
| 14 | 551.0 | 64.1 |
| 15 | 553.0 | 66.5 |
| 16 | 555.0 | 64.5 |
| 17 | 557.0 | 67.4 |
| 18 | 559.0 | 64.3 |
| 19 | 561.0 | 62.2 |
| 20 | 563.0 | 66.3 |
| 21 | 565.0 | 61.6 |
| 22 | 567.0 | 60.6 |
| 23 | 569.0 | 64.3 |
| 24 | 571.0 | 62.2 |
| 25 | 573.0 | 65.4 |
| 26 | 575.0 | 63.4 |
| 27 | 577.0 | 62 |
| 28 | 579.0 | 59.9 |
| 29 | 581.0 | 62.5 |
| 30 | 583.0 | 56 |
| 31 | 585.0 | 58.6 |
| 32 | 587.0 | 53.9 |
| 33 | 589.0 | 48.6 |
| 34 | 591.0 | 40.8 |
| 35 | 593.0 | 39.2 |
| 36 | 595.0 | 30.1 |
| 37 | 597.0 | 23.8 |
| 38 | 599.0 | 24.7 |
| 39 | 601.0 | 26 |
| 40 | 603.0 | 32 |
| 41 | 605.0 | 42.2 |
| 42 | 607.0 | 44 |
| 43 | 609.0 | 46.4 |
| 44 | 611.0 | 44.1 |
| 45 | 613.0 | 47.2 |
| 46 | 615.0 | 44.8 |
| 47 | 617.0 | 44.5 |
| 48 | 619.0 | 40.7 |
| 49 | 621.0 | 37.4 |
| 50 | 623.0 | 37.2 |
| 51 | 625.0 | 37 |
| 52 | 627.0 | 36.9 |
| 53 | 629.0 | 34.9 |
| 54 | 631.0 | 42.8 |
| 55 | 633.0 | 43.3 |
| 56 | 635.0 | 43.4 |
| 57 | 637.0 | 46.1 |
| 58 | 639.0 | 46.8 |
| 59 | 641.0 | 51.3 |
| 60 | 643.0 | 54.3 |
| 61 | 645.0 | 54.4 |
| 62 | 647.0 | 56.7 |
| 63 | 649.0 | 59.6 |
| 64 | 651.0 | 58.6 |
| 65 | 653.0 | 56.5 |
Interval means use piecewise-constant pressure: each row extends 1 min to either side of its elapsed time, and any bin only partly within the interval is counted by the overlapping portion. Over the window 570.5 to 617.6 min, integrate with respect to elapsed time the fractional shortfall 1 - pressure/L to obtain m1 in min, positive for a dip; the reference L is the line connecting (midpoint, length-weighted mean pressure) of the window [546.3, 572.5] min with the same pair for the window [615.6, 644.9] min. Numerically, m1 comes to 6.6 min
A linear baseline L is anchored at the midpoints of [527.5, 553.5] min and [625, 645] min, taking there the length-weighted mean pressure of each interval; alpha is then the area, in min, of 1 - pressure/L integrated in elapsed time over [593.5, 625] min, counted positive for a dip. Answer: 7.7 min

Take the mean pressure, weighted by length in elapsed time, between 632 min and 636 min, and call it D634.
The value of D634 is 43.3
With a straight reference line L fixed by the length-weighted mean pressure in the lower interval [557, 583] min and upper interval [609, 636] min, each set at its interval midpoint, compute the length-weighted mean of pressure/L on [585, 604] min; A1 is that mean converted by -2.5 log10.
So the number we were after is 0.41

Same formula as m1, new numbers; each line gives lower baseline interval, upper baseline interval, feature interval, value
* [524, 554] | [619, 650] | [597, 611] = 4.3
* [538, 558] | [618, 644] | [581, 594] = 1.0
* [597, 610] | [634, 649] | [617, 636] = 2.1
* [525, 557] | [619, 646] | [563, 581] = -1.6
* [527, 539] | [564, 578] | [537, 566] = -0.7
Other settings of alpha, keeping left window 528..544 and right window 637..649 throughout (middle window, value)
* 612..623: 2.6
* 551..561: -0.4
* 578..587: 0.1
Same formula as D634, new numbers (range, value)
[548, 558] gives 65.9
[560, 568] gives 62.7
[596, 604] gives 26.6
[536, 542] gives 65.4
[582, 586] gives 57.3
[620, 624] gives 37.3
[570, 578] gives 63.2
